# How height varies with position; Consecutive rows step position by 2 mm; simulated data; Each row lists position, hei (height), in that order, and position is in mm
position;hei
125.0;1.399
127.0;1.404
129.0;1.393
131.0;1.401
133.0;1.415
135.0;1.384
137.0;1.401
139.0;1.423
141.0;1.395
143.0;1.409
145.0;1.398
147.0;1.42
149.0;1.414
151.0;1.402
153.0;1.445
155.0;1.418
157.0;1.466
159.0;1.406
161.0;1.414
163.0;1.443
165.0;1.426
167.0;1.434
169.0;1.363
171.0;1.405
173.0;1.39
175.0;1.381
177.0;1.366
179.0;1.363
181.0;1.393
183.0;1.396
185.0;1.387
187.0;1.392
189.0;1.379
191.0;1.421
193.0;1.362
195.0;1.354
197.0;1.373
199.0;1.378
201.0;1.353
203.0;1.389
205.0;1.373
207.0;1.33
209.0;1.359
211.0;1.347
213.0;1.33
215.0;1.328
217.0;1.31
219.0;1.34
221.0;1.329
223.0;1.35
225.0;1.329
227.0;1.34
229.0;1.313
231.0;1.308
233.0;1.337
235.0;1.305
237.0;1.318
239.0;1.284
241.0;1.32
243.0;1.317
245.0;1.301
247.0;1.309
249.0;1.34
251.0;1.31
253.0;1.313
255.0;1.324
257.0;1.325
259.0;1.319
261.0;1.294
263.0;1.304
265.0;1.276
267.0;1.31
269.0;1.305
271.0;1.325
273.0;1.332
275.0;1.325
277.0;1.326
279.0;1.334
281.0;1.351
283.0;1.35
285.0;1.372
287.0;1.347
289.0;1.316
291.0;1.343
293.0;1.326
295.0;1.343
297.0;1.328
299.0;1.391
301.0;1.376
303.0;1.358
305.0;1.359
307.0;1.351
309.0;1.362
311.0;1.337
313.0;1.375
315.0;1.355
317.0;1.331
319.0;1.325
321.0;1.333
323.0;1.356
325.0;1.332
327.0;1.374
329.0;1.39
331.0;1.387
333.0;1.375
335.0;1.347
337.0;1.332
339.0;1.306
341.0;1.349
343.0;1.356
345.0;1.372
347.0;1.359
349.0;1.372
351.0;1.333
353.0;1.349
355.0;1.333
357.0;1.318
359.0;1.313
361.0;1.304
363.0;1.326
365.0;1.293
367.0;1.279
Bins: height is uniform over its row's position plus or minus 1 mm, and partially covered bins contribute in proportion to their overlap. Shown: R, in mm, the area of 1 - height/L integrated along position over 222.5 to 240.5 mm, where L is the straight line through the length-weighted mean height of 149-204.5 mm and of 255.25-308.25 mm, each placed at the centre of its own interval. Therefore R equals 0.58 mm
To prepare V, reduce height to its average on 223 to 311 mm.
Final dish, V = 1.33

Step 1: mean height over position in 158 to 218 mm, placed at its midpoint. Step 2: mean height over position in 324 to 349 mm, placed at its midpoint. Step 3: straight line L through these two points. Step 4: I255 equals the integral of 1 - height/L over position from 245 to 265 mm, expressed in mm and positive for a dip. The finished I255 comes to 0.8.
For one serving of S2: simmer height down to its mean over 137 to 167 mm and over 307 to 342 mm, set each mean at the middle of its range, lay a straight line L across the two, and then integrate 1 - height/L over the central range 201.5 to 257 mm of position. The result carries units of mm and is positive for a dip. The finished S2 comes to 2.4 mm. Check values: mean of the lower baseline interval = 1.42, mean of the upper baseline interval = 1.35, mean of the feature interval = 1.33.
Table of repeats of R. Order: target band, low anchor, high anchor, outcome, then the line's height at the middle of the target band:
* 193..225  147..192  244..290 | 0.5 mm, 1.37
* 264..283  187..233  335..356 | 0.4 mm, 1.35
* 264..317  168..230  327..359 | 0.6 mm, 1.36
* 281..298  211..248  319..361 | -0.1 mm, 1.34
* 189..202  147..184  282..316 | 0.2 mm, 1.39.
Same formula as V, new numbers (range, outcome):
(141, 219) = 1.39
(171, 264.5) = 1.34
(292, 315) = 1.36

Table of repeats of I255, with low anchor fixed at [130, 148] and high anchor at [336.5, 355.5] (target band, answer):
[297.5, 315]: -0.05 mm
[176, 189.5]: 0.10 mm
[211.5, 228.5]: 0.62 mm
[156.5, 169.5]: -0.22 mm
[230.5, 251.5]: 0.96 mm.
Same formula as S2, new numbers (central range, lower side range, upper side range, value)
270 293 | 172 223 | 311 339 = 0.3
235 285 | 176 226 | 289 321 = 1.3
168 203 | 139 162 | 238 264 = 0.0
